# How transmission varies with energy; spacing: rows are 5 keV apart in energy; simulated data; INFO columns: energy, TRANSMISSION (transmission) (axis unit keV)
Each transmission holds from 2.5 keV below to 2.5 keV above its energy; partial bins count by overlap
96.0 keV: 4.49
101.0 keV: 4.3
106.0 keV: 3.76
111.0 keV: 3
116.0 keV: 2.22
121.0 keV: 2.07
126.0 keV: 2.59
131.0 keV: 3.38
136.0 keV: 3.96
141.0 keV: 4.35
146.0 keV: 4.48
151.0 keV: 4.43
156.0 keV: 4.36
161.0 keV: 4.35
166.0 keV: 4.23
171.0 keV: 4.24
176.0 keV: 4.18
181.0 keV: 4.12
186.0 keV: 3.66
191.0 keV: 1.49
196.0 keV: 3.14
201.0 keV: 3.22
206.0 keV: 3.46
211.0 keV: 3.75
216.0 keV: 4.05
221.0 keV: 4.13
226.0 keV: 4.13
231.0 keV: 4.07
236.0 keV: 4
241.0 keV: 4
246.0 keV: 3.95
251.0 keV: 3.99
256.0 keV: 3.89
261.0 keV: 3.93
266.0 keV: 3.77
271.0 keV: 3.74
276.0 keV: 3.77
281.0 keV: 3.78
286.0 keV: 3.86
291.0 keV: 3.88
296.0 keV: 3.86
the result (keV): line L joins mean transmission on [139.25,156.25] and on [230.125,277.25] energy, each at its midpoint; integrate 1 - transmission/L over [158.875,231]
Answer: 7.8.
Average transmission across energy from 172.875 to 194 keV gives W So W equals 3.38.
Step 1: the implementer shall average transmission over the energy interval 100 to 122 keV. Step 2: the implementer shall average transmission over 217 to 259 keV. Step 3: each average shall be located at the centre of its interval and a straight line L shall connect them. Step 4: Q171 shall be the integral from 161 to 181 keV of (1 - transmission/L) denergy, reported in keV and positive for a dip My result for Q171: -4.06 keV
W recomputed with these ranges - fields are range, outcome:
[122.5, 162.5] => 3.93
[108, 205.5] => 3.55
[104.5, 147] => 3.26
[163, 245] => 3.75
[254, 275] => 3.83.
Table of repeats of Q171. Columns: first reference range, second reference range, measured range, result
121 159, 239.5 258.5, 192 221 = 3.2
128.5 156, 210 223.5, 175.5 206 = 6.0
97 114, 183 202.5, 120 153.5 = -2.7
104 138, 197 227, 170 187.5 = -3.0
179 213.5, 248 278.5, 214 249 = -4.8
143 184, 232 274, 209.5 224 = 0.2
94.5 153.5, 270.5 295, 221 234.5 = -1.3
